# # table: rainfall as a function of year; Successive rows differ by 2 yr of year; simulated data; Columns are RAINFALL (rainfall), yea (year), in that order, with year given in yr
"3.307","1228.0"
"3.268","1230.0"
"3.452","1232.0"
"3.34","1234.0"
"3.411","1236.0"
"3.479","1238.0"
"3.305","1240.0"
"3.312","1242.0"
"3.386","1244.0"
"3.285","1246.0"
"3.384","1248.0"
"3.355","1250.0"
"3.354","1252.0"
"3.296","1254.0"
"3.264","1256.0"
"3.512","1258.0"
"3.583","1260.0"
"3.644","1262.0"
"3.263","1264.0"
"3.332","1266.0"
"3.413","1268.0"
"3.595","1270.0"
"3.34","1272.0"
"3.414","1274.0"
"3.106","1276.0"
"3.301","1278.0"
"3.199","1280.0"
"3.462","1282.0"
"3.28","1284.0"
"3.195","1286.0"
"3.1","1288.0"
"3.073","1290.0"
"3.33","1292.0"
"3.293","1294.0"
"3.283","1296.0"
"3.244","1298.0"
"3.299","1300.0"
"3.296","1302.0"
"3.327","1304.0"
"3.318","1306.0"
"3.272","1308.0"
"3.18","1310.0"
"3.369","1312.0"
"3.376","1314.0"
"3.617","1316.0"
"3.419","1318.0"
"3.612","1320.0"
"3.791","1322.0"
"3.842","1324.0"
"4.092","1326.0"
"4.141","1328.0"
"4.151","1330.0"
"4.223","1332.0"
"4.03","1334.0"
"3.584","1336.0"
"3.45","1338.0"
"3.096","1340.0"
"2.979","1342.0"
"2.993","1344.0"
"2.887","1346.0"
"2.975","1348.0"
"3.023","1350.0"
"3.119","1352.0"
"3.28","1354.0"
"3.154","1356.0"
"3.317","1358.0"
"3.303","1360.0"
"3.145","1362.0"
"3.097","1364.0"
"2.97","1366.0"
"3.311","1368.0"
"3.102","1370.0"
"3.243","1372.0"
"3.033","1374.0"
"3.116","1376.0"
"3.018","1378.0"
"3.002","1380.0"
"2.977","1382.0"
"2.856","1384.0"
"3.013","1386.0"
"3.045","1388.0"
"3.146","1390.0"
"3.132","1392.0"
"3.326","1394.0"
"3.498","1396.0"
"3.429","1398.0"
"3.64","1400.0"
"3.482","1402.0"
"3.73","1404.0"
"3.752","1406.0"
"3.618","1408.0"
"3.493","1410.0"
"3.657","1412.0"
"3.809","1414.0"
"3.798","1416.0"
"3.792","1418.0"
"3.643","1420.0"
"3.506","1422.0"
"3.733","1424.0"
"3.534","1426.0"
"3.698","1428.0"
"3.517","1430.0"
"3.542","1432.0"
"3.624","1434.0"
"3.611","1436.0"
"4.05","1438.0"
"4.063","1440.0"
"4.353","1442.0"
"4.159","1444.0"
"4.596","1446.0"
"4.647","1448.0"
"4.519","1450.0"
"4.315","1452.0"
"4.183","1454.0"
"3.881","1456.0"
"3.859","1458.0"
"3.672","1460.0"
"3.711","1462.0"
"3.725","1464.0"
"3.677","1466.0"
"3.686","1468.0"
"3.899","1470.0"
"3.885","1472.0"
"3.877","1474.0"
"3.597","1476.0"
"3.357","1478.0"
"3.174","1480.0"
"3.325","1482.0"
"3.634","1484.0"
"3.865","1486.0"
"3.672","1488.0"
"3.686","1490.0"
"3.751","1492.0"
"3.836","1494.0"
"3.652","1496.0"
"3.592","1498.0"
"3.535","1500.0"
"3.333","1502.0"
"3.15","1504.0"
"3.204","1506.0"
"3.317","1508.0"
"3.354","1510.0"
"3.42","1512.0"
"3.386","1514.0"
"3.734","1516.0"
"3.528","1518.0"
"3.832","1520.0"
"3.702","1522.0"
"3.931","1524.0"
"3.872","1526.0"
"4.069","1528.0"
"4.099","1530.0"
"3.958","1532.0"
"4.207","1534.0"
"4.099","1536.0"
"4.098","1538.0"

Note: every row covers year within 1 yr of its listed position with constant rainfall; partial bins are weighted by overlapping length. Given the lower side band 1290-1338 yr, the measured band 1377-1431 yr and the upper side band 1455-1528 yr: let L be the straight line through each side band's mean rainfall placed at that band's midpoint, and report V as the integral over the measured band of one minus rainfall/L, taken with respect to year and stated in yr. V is 2.3 yr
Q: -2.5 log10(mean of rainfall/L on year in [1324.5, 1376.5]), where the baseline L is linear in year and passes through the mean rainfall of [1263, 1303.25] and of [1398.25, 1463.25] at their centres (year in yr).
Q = 0.06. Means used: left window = 3.29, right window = 3.84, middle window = 3.35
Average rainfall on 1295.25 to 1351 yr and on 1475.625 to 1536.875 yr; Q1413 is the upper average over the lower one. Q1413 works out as 1.1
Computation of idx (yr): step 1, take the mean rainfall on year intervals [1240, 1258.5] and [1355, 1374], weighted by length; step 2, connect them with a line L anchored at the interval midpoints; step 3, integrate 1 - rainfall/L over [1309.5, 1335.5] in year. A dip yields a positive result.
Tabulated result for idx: -4.3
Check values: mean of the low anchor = 3.34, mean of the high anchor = 3.17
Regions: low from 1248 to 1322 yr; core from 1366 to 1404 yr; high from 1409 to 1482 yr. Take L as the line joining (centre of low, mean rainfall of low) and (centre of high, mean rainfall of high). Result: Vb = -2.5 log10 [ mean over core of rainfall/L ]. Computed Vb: 0.14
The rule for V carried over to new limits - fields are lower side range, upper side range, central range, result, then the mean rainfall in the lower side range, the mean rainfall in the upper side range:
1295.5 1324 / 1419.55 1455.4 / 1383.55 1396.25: 2.1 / 3.4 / 3.96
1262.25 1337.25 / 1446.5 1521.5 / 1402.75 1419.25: -0.4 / 3.47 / 3.69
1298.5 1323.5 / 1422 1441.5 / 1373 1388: 2.4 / 3.41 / 3.71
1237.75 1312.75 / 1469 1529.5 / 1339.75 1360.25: 2.0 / 3.33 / 3.61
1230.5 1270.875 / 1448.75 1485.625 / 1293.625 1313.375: 1.1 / 3.4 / 3.78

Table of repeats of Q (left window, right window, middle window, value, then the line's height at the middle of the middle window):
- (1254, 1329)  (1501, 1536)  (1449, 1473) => -0.09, 3.6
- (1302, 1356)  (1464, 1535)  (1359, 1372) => 0.11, 3.5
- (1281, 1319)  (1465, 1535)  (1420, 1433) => -0.02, 3.52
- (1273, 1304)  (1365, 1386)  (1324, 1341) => -0.21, 3.16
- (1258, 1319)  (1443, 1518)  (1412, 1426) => -0.03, 3.6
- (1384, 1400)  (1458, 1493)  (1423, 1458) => -0.15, 3.48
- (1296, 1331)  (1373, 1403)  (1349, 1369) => 0.05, 3.32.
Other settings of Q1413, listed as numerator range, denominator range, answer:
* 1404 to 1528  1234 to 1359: 1.10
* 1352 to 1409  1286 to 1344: 0.93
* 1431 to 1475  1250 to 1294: 1.19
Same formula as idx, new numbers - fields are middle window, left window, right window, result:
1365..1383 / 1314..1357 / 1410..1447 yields 2.7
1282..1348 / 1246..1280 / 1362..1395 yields -3.9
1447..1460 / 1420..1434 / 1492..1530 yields -2.2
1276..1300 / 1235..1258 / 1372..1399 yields 0.3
